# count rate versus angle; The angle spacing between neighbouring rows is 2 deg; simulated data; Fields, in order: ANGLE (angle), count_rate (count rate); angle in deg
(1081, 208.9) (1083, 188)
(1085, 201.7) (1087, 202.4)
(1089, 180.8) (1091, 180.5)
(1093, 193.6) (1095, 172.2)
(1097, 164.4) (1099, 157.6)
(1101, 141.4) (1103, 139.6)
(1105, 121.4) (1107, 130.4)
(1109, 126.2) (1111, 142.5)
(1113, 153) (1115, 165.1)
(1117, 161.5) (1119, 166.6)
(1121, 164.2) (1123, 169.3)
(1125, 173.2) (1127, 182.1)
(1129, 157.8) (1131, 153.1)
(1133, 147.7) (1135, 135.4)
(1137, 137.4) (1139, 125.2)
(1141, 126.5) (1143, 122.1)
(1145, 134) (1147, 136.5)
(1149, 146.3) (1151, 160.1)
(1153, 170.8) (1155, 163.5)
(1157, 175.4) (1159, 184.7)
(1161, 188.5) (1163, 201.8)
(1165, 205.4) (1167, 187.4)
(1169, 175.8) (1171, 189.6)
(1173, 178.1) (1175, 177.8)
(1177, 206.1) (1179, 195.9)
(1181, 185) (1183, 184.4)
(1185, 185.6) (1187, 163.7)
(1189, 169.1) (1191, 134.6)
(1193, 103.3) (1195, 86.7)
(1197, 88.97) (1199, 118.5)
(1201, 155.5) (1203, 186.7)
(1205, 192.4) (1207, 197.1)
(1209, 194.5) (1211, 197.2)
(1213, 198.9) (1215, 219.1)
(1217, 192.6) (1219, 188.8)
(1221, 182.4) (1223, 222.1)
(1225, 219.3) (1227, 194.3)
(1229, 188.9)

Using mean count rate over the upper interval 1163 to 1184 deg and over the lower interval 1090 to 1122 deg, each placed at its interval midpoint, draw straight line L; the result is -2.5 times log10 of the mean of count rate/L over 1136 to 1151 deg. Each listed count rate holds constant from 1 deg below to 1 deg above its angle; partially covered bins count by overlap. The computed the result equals 0.281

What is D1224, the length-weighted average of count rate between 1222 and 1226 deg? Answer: 221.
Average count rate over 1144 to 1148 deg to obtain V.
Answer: 135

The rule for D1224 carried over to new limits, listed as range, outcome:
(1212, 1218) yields 204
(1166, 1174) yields 183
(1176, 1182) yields 196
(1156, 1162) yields 183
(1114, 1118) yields 163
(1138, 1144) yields 125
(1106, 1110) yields 128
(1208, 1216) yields 202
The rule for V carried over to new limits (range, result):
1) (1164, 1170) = 190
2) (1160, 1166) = 199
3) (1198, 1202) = 137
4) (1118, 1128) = 171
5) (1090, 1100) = 174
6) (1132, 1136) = 142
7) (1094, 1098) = 168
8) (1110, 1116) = 154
